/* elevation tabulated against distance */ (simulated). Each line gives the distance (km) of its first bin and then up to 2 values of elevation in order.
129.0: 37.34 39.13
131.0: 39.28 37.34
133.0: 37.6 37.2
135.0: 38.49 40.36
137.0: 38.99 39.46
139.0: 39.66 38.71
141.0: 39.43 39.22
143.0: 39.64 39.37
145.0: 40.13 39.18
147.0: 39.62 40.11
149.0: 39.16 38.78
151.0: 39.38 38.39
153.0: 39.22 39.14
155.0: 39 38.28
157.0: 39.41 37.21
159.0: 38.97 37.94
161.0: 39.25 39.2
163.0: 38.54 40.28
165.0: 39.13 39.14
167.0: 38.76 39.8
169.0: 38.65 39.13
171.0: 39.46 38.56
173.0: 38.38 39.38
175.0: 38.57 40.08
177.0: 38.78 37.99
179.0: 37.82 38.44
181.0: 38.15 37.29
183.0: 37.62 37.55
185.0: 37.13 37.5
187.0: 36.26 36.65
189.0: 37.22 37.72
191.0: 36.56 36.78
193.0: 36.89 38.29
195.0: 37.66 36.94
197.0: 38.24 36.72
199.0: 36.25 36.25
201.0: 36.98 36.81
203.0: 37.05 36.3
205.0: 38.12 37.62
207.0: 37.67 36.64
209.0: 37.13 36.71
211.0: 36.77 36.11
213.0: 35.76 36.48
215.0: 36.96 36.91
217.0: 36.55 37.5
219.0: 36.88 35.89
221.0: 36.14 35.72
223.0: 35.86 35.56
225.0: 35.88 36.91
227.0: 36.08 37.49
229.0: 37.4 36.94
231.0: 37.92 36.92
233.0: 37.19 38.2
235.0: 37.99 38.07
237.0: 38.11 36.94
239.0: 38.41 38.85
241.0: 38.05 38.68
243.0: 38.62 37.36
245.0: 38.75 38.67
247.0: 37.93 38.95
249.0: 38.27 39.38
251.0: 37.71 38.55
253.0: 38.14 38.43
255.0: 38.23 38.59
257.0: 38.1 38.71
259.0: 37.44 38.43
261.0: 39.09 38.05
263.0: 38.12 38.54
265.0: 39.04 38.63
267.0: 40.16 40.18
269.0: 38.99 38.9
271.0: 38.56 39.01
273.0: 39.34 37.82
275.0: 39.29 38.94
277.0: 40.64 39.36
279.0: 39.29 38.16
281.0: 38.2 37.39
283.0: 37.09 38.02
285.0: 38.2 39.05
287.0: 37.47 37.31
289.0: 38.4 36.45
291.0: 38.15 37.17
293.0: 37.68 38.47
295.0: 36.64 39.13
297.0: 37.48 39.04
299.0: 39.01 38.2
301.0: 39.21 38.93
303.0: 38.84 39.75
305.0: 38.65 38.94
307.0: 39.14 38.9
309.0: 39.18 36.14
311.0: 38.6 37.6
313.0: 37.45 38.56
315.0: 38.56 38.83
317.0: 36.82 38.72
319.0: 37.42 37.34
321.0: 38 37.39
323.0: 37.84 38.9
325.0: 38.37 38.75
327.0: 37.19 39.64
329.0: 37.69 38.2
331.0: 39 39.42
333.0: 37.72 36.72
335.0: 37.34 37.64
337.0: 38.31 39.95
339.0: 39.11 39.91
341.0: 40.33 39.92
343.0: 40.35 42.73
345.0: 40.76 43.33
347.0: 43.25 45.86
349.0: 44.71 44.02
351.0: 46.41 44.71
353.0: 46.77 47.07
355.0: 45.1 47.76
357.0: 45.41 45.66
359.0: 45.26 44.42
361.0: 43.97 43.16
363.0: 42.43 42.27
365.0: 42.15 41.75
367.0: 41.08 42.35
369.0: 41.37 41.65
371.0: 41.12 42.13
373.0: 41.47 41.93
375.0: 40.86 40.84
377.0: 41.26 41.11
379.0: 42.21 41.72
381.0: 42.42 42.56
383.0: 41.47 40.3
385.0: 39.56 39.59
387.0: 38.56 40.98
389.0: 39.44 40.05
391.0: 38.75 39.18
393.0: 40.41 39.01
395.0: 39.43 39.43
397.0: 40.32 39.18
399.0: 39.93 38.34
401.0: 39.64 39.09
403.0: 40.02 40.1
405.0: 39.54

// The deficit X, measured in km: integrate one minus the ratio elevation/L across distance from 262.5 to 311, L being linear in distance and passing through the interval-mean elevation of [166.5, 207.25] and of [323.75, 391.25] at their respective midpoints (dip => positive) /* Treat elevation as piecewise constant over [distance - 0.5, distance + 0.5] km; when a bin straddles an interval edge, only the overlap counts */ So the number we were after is 1.70 km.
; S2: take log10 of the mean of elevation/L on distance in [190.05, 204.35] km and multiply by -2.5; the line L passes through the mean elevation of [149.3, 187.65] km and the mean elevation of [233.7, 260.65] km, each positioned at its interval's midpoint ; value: 0.04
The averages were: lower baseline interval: 38.6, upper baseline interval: 38.3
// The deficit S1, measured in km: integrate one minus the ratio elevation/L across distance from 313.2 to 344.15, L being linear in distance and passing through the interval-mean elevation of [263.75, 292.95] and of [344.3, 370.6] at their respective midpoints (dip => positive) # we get 2.5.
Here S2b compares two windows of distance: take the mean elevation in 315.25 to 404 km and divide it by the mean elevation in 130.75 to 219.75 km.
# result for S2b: 1.1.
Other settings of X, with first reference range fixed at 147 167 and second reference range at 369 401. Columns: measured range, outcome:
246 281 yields 0.8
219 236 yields 1.1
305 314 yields 0.4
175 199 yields 1.0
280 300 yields 1.0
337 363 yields -2.1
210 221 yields 0.8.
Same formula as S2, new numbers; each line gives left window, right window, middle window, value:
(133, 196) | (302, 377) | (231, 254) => 0.04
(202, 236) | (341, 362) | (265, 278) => 0.02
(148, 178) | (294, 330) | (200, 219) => 0.05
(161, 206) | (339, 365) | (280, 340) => 0.11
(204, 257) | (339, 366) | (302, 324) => 0.09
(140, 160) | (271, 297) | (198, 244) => 0.05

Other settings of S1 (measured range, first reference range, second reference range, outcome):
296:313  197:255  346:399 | 0.57 km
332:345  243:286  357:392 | 0.45 km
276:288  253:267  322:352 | 0.16 km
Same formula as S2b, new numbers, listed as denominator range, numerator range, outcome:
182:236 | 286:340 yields 1.04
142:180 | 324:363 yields 1.07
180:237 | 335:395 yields 1.13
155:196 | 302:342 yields 1.00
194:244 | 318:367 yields 1.11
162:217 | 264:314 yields 1.02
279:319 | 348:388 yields 1.12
